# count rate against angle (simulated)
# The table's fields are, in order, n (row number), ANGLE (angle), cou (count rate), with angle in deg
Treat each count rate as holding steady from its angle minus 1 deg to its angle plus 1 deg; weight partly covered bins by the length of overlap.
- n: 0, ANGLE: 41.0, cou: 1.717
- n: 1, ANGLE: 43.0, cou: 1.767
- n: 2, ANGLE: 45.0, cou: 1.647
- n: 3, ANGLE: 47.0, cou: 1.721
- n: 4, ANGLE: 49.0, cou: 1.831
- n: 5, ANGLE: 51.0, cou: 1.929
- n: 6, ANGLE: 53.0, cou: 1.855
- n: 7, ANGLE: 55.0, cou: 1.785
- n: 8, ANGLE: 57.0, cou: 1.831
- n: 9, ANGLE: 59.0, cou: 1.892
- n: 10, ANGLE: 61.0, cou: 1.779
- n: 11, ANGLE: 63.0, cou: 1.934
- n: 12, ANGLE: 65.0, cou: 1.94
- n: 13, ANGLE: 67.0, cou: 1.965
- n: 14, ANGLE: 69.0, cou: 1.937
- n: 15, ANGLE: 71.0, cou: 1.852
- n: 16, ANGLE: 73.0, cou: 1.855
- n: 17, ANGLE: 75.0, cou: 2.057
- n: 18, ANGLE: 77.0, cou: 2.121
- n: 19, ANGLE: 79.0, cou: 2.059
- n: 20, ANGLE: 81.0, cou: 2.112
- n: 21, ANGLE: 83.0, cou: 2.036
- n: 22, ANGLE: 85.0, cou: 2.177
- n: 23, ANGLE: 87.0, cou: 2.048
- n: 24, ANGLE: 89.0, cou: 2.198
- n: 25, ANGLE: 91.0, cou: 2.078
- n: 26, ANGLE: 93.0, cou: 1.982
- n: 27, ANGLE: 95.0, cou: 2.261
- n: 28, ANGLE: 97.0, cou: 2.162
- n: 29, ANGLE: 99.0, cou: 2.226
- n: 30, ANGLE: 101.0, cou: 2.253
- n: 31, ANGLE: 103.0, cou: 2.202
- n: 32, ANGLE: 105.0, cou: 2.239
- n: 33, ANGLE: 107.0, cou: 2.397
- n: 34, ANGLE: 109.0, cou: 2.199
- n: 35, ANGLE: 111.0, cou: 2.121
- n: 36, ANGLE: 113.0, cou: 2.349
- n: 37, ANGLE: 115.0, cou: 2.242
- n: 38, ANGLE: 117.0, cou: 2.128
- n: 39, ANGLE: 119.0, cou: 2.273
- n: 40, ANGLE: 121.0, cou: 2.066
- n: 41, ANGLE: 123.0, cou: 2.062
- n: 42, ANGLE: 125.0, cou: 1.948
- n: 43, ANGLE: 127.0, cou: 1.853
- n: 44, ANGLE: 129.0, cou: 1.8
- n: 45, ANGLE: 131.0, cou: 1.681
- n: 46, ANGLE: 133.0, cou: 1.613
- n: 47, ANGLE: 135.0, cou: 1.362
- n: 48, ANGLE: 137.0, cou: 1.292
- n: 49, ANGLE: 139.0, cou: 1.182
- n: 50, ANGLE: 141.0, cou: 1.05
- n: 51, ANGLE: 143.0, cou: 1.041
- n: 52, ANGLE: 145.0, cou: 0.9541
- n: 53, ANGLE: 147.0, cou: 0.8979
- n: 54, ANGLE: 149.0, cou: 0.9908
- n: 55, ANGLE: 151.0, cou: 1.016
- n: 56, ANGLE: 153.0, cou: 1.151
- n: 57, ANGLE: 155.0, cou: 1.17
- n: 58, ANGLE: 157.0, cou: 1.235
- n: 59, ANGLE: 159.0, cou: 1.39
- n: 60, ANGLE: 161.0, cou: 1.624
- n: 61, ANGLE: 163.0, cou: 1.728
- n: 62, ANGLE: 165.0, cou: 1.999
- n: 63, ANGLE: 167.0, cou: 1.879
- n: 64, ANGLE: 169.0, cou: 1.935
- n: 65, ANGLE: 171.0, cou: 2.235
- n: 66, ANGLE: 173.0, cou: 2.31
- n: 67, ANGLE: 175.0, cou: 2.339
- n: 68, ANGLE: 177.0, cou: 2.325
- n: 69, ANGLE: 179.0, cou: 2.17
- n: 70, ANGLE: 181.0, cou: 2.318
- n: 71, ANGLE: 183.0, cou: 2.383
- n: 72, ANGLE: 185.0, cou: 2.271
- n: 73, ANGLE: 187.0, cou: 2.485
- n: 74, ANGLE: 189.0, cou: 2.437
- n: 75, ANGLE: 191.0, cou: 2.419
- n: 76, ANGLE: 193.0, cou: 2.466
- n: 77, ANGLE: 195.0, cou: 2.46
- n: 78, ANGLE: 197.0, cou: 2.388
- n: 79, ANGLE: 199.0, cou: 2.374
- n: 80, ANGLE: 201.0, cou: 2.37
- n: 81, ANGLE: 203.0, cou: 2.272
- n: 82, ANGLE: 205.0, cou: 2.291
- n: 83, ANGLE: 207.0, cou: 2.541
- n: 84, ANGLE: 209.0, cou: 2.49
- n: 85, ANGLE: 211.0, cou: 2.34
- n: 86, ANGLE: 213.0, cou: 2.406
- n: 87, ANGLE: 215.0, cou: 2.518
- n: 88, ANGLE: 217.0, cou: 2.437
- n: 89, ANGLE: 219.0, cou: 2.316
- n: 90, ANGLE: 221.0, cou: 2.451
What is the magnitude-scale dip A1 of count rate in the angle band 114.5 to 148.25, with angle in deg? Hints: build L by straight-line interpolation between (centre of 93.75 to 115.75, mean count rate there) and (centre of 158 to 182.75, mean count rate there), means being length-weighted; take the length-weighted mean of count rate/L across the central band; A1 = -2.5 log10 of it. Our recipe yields 0.33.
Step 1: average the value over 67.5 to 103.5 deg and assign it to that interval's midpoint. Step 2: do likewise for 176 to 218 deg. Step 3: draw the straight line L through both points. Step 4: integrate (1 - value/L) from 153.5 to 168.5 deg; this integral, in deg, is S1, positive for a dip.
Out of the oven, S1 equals 4.7 deg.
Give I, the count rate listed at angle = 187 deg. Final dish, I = 2.485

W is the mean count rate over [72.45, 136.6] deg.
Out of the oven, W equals 2.06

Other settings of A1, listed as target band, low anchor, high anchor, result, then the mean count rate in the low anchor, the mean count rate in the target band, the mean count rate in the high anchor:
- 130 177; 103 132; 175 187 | 0.431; 2.1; 1.5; 2.31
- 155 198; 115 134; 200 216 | 0.066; 1.95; 2.11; 2.4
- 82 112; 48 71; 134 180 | -0.238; 1.88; 2.17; 1.53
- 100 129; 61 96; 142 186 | -0.142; 2.03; 2.15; 1.7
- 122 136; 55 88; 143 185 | 0.026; 1.97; 1.76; 1.7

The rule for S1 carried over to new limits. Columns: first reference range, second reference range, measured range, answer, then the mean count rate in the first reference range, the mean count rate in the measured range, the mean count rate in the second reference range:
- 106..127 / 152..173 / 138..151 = 5.9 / 2.16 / 1.02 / 1.67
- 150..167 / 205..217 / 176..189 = -3.0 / 1.44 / 2.33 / 2.44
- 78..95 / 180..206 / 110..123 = -0.1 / 2.1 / 2.19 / 2.38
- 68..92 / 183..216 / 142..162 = 9.9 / 2.04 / 1.15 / 2.41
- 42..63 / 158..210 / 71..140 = -1.6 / 1.81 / 2.02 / 2.23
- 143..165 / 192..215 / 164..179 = -4.5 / 1.24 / 2.15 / 2.4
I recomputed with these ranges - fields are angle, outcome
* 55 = 1.785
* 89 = 2.198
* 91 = 2.078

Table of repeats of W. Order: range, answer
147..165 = 1.31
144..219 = 2.03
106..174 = 1.68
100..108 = 2.27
